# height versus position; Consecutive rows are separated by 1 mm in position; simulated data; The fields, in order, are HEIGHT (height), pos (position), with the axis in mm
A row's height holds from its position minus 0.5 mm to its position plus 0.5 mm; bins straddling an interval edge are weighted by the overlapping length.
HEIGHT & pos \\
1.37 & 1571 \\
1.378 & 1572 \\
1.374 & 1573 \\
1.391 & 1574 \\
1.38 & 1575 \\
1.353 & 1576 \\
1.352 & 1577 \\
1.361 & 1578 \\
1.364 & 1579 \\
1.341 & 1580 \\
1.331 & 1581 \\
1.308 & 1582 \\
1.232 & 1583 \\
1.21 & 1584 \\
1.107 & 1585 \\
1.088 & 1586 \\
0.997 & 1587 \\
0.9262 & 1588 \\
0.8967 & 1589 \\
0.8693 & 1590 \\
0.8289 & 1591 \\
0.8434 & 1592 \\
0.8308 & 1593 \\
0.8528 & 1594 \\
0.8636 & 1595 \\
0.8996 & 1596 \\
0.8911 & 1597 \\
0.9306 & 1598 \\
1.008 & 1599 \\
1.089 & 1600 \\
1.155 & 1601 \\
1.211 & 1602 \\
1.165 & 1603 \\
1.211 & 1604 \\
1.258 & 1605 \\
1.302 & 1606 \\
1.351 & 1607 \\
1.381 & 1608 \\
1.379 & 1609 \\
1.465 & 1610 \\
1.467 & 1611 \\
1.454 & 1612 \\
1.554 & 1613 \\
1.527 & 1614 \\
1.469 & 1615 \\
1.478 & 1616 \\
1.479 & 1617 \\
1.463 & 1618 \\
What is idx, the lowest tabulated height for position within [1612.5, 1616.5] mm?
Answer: 1.469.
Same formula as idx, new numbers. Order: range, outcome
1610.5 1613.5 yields 1.454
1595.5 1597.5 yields 0.8911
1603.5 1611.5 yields 1.211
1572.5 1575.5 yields 1.374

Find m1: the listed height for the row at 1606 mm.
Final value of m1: 1.302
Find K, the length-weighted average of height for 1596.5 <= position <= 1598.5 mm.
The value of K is 0.911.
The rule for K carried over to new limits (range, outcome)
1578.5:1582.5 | 1.34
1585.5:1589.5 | 0.977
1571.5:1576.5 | 1.38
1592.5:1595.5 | 0.849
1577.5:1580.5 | 1.36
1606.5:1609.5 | 1.37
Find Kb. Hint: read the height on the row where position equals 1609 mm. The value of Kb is 1.379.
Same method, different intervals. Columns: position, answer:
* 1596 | 0.8996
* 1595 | 0.8636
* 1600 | 1.089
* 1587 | 0.997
